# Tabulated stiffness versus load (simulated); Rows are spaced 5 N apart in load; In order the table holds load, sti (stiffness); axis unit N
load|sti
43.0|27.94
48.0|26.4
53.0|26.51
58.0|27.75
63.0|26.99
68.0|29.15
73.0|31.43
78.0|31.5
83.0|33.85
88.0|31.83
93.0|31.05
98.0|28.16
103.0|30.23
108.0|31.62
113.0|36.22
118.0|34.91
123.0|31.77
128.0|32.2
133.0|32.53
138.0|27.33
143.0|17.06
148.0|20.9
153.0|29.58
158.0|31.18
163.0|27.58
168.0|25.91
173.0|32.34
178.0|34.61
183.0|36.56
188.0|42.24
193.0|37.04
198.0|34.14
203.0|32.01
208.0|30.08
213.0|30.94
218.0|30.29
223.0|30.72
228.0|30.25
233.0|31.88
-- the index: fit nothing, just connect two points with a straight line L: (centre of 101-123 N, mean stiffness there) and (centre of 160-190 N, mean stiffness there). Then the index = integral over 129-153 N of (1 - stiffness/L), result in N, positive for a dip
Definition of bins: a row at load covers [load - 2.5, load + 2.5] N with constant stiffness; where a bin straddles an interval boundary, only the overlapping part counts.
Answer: 5.5 N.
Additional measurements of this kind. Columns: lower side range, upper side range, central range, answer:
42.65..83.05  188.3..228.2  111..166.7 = 3.0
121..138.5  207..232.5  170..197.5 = -4.7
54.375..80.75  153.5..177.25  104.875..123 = -2.6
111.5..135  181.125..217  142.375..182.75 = 6.7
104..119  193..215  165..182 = 0.8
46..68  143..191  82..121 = -5.0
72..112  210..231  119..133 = -0.5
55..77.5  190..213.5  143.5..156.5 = 3.0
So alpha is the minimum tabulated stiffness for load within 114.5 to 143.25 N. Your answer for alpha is 17.06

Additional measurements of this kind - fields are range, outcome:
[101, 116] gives 30.23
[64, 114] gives 28.16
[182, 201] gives 34.14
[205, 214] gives 30.08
